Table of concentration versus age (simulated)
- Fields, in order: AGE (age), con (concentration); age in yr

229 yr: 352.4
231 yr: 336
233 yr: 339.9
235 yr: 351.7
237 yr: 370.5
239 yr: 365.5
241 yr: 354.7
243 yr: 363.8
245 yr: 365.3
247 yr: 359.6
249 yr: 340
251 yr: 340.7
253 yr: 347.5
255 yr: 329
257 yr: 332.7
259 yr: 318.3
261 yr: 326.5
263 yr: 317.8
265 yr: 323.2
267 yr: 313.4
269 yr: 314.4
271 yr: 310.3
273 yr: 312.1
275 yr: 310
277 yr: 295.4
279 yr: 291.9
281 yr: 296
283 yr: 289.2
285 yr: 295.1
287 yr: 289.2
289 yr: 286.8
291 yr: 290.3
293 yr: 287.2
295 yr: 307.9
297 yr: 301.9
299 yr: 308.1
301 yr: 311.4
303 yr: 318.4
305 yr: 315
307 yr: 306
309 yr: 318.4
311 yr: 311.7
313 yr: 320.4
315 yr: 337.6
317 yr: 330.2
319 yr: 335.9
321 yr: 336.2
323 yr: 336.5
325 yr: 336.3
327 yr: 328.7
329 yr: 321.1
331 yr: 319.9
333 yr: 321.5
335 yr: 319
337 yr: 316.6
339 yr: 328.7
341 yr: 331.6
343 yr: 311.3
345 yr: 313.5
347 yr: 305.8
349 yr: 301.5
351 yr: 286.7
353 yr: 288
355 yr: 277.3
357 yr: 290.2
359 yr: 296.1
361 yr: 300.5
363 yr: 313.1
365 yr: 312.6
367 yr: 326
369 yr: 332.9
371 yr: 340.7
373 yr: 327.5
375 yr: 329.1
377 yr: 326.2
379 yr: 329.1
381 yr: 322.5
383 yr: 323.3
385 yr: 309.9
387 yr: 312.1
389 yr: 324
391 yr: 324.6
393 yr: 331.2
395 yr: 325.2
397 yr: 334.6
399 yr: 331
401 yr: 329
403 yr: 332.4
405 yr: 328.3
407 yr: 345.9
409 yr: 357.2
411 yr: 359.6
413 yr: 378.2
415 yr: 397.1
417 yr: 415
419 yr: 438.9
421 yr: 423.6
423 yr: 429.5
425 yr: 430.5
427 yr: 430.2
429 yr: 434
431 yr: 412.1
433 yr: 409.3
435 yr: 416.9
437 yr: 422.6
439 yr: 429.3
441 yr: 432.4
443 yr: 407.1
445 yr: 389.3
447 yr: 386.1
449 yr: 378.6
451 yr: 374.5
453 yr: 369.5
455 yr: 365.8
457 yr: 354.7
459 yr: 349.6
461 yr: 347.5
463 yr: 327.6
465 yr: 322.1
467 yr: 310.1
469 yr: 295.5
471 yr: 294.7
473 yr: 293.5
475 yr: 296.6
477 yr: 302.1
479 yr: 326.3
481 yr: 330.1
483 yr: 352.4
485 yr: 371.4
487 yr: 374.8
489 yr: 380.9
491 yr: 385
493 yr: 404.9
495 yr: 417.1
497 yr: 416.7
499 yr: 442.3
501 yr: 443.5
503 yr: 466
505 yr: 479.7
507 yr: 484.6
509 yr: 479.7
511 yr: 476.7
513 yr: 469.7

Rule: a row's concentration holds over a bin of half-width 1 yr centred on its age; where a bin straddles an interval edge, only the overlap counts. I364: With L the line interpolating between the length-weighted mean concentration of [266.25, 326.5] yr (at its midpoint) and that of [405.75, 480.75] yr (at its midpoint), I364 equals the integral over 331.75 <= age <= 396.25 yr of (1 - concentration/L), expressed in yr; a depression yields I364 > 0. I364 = 4.6 yr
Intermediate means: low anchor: 311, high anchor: 374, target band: 316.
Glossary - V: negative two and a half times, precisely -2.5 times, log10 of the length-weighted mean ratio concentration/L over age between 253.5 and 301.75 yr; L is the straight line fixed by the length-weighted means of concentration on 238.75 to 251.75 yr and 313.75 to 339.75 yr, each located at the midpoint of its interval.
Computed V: 0.126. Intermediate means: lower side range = 355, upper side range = 328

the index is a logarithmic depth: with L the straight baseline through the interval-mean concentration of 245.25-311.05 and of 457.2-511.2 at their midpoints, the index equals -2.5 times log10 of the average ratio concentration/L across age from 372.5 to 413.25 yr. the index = 0.051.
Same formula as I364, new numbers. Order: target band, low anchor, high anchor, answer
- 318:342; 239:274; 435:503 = 1.3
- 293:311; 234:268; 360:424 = 1.8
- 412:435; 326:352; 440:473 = -5.0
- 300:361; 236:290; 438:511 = 4.7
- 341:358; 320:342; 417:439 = 2.3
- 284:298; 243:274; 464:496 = 1.6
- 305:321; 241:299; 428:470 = 0.4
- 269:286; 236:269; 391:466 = 2.2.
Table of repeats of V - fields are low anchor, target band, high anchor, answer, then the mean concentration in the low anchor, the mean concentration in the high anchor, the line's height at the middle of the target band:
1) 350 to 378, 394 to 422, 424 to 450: 0.03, 310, 414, 373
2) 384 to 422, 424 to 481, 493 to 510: 0.09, 353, 451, 402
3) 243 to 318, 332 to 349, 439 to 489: 0.03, 316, 350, 327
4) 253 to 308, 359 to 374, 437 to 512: 0.07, 308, 381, 340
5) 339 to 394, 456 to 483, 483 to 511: 0.25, 315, 426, 402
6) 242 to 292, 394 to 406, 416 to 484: 0.09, 318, 373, 358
